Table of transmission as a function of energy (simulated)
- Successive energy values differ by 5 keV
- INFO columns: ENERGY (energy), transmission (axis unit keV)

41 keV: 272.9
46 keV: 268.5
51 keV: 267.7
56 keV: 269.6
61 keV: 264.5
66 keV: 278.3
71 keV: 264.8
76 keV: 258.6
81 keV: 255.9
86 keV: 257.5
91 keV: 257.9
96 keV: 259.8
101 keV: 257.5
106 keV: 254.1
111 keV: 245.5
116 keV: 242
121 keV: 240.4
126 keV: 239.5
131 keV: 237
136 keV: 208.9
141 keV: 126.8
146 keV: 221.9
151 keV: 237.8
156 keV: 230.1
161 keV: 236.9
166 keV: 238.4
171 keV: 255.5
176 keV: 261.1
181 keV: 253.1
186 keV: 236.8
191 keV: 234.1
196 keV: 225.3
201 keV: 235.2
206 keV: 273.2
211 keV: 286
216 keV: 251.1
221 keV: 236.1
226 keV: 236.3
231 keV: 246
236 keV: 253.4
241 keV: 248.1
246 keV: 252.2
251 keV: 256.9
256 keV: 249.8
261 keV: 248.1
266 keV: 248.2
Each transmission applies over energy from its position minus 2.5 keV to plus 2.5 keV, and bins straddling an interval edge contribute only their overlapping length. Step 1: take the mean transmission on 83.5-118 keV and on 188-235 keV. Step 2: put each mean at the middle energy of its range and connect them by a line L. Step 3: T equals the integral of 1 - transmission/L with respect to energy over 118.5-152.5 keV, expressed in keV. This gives 4.9 keV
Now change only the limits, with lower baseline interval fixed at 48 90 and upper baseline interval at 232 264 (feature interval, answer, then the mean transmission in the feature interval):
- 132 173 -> 6.1 keV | 220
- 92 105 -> 0.2 keV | 258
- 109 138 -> 2.7 keV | 236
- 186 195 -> 0.8 keV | 233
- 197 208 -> 0.2 keV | 249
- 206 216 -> -0.8 keV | 274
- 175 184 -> 0.0 keV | 255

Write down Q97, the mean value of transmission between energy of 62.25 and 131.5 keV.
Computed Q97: 254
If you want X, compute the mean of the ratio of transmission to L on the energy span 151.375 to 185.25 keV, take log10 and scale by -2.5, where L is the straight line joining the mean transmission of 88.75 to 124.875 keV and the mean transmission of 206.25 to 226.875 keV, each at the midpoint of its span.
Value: 0.04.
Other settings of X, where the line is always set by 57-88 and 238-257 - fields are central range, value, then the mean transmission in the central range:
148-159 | 0.109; 234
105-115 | 0.056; 248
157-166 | 0.095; 236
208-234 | 0.009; 252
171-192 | 0.035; 248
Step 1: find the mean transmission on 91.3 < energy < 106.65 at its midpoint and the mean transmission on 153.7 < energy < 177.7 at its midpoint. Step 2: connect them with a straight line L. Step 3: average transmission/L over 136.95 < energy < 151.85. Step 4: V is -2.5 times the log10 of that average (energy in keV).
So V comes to 0.28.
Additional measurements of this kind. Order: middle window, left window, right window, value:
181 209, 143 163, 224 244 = -0.02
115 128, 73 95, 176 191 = 0.06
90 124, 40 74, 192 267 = 0.05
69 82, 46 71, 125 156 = -0.01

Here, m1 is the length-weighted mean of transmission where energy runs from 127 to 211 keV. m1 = 234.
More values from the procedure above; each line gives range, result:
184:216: 249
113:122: 242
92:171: 233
